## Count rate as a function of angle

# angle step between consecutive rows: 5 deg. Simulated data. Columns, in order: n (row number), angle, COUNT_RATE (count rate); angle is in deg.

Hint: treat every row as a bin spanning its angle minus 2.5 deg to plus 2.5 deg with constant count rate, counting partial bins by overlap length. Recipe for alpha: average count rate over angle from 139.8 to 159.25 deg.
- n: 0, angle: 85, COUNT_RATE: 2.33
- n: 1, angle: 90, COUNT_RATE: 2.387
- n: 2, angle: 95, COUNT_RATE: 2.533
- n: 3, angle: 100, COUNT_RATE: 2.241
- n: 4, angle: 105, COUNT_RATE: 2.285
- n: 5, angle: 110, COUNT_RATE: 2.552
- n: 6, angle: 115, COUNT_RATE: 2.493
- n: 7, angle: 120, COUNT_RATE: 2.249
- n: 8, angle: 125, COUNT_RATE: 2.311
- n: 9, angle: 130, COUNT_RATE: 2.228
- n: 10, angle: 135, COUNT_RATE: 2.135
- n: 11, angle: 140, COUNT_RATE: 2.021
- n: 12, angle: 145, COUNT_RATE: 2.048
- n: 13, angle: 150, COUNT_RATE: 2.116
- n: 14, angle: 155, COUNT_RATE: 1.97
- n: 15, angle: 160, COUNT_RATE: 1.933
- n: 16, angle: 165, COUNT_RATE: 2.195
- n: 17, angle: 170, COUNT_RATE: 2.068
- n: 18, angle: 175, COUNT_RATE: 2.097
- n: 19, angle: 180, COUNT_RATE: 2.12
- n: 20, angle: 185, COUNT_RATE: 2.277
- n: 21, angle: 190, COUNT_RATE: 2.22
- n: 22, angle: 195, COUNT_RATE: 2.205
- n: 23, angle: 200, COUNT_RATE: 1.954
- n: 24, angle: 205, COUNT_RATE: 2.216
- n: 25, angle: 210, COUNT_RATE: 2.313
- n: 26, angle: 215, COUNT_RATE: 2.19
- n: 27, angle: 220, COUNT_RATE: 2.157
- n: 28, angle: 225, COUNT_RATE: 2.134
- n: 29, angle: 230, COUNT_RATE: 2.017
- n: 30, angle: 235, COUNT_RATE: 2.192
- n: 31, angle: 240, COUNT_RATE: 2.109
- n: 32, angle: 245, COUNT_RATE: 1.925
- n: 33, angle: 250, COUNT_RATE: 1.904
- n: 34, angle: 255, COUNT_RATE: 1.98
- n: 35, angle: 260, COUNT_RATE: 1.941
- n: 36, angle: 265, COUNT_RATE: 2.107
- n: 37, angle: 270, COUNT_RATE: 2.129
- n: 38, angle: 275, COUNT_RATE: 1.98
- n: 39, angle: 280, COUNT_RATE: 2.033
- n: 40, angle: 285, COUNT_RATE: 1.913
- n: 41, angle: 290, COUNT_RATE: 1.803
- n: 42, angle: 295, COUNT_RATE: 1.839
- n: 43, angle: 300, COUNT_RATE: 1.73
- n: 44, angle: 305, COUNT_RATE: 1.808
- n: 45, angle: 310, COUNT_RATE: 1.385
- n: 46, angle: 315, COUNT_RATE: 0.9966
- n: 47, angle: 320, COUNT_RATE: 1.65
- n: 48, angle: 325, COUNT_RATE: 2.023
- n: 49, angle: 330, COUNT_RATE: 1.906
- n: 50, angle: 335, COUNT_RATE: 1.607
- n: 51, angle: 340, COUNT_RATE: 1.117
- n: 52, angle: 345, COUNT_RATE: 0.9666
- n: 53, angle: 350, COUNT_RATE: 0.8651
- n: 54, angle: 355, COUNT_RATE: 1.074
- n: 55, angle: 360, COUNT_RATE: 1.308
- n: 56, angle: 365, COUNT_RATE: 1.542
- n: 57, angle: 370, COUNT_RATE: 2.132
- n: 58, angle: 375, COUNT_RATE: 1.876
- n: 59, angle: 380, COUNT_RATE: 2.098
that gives 2.03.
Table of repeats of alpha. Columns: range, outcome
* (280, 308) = 1.83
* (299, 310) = 1.69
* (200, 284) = 2.08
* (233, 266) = 2.02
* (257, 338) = 1.8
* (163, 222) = 2.17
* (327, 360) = 1.27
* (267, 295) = 1.96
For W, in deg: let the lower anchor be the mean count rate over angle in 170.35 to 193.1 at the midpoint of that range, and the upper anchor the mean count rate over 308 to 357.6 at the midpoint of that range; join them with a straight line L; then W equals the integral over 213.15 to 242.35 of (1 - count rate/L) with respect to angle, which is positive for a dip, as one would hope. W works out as -3.2 deg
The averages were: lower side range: 2.17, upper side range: 1.36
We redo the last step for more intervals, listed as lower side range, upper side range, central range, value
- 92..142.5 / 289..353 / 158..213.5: -3.1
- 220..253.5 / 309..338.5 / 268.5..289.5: -1.8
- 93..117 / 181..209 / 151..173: 2.1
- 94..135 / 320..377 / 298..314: 0.7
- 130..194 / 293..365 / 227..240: -2.0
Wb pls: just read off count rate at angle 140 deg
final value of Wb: 2.021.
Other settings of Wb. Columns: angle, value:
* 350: 0.8651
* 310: 1.385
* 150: 2.116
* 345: 0.9666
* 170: 2.068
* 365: 1.542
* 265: 2.107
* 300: 1.73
